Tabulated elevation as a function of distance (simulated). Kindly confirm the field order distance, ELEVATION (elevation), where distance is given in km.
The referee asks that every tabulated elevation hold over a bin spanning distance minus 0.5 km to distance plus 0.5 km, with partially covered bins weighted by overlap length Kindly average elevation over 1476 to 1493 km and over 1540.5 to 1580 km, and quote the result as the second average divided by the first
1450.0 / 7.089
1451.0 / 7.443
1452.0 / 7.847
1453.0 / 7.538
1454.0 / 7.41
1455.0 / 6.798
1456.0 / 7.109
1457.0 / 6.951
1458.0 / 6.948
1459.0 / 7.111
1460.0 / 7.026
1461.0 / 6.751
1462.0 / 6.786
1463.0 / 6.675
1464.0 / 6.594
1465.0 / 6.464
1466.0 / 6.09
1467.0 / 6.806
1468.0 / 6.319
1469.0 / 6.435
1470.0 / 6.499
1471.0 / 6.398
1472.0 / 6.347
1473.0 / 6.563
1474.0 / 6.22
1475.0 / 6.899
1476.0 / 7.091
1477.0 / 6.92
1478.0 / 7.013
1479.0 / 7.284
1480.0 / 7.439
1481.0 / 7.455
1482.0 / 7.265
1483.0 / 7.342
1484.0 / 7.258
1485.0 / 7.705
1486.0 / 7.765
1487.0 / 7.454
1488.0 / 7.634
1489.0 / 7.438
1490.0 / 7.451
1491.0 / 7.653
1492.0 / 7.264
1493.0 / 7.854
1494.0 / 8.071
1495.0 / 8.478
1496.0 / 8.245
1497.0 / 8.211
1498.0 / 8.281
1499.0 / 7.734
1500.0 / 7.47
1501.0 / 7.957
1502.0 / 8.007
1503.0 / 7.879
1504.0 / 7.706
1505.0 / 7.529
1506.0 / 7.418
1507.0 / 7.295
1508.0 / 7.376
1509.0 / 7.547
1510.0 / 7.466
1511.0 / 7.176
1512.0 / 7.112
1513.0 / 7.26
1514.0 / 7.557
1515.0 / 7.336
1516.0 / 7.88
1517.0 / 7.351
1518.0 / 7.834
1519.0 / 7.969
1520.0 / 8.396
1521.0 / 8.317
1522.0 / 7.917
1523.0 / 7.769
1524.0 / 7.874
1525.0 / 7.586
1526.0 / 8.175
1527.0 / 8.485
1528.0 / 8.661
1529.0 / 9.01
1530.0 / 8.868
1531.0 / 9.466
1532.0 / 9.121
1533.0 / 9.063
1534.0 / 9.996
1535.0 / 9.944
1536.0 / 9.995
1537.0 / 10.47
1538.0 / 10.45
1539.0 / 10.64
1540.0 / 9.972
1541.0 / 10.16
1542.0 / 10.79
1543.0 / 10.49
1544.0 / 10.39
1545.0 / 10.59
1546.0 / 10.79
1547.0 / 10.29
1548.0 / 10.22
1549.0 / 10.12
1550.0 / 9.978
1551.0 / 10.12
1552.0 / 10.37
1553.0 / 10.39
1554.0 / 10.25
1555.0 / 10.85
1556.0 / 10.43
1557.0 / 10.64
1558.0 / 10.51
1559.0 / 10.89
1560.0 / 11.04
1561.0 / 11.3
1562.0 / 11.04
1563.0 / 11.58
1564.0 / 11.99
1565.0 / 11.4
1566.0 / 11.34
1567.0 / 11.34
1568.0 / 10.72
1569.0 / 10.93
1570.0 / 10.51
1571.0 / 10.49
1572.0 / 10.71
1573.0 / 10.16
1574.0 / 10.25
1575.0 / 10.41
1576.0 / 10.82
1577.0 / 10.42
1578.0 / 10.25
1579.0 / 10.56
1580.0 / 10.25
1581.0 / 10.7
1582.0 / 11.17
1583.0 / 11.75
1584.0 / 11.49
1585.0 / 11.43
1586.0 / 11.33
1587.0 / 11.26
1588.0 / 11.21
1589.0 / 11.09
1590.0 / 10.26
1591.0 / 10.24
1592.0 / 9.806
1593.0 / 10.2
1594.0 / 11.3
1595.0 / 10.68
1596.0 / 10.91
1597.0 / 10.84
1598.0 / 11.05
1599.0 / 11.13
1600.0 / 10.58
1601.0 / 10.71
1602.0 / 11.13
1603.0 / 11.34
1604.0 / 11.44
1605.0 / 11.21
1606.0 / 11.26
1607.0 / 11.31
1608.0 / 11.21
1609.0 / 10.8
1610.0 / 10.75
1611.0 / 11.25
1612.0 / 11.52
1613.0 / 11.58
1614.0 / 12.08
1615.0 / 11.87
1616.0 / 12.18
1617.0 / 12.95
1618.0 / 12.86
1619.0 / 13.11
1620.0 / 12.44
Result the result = 1.44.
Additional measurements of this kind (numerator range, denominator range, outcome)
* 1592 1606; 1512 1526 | 1.41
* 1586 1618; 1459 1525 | 1.52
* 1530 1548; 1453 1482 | 1.48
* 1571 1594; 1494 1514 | 1.39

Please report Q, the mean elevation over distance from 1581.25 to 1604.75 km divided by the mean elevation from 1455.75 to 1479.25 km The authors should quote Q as 1.6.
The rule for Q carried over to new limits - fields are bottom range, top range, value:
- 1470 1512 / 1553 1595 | 1.46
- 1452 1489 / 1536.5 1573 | 1.53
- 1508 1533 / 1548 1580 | 1.33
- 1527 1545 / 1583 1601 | 1.11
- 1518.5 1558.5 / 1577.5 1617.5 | 1.15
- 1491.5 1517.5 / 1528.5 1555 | 1.32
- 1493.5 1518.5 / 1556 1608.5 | 1.42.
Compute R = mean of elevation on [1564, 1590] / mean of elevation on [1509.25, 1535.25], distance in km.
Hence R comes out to 1.33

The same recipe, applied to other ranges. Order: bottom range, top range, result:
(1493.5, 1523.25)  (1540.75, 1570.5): 1.38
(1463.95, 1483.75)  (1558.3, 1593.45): 1.60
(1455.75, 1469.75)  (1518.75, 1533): 1.26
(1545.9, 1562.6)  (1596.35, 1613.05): 1.05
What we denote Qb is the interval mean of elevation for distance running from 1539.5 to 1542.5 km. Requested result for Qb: 10.3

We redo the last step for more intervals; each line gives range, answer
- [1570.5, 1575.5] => 10.4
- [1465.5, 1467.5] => 6.45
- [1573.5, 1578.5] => 10.4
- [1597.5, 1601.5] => 10.9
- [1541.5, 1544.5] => 10.6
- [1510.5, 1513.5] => 7.18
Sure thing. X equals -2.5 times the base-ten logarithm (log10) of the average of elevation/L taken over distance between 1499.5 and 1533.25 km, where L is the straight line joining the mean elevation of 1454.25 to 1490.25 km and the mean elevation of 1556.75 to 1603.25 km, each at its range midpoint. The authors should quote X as 0.08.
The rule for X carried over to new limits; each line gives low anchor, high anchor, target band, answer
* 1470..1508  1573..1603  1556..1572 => -0.107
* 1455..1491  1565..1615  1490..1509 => 0.010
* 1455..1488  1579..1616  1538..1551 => -0.115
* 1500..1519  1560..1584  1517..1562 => -0.059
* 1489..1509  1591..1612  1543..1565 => -0.129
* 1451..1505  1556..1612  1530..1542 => -0.075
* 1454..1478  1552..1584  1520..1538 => 0.043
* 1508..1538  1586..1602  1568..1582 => -0.042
